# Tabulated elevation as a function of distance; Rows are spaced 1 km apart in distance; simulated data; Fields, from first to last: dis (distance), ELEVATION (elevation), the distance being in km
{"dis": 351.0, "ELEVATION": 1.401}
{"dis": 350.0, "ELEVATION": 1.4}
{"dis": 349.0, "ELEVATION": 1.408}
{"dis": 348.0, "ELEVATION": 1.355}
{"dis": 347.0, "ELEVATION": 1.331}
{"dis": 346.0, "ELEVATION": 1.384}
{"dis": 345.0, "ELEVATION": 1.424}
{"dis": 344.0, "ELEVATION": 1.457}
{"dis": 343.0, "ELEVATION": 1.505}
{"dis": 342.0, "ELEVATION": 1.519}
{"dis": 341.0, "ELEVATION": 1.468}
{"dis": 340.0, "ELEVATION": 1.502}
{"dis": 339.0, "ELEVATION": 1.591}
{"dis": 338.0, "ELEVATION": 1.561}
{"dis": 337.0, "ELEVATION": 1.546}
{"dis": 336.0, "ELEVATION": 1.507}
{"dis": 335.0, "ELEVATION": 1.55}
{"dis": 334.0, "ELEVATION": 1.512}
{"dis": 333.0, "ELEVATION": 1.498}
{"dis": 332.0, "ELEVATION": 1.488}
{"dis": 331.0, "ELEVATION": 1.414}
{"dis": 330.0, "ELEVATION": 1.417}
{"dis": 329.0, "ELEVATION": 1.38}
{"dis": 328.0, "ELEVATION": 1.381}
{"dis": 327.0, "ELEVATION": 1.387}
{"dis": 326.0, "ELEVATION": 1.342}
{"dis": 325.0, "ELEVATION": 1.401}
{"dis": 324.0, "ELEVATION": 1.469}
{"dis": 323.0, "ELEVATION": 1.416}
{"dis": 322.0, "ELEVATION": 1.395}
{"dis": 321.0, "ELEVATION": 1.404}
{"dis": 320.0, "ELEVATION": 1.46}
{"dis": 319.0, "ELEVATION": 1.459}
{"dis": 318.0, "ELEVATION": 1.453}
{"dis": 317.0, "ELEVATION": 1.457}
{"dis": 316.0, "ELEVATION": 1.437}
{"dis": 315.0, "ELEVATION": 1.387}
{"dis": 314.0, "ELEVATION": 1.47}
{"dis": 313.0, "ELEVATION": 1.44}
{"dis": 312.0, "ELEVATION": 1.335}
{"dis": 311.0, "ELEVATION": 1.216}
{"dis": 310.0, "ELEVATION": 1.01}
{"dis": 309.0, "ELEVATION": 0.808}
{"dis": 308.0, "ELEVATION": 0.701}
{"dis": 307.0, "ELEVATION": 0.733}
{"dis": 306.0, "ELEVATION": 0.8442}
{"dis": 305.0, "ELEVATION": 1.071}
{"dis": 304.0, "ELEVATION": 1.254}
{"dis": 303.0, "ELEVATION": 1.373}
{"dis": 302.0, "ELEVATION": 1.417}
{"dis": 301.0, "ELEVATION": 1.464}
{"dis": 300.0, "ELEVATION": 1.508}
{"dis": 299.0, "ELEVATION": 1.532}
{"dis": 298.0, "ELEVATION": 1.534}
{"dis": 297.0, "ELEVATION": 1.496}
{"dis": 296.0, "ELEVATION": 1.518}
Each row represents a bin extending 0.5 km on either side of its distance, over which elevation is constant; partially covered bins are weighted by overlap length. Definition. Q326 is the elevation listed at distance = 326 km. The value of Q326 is 1.342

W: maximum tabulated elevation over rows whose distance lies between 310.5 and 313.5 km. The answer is 1.44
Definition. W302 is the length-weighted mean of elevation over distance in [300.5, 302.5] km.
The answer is 1.44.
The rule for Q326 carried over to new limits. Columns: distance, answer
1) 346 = 1.384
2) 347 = 1.331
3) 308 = 0.701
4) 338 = 1.561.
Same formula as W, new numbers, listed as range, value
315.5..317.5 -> 1.457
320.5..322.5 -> 1.404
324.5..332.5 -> 1.488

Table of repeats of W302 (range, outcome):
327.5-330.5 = 1.39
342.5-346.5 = 1.44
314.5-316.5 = 1.41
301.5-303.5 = 1.4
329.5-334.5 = 1.47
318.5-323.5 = 1.43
